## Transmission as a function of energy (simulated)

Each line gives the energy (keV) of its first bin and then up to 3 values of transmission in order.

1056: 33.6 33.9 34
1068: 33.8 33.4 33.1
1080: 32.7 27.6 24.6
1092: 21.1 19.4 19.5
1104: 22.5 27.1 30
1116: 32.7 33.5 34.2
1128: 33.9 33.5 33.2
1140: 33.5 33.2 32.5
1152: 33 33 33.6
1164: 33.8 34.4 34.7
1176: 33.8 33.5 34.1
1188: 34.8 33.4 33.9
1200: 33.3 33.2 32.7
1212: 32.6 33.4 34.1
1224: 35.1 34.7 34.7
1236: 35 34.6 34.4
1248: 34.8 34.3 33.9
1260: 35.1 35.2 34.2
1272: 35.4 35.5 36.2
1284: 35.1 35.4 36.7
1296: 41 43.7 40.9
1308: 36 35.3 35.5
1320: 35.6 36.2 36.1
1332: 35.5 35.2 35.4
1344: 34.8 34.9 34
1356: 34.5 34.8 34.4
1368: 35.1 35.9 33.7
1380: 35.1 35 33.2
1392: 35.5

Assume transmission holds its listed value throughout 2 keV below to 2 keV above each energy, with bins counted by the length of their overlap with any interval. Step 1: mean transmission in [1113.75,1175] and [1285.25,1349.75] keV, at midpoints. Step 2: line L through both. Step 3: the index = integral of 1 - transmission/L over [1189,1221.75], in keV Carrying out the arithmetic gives 1.21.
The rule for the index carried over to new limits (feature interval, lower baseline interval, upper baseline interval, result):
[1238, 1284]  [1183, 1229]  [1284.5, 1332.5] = 1.00 keV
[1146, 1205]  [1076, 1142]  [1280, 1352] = -4.47 keV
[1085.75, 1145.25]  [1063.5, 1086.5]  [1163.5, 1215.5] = 7.28 keV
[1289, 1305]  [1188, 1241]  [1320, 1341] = -2.30 keV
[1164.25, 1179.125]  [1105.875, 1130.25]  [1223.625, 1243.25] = -0.43 keV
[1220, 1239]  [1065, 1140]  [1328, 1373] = -1.49 keV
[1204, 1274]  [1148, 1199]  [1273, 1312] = 3.06 keV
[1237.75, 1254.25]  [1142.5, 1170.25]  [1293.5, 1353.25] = 0.30 keV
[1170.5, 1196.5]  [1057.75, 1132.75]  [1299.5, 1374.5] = -1.84 keV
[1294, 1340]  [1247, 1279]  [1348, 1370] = -3.41 keV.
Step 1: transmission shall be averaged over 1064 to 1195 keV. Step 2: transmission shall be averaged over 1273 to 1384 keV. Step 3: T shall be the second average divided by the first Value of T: 1.2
